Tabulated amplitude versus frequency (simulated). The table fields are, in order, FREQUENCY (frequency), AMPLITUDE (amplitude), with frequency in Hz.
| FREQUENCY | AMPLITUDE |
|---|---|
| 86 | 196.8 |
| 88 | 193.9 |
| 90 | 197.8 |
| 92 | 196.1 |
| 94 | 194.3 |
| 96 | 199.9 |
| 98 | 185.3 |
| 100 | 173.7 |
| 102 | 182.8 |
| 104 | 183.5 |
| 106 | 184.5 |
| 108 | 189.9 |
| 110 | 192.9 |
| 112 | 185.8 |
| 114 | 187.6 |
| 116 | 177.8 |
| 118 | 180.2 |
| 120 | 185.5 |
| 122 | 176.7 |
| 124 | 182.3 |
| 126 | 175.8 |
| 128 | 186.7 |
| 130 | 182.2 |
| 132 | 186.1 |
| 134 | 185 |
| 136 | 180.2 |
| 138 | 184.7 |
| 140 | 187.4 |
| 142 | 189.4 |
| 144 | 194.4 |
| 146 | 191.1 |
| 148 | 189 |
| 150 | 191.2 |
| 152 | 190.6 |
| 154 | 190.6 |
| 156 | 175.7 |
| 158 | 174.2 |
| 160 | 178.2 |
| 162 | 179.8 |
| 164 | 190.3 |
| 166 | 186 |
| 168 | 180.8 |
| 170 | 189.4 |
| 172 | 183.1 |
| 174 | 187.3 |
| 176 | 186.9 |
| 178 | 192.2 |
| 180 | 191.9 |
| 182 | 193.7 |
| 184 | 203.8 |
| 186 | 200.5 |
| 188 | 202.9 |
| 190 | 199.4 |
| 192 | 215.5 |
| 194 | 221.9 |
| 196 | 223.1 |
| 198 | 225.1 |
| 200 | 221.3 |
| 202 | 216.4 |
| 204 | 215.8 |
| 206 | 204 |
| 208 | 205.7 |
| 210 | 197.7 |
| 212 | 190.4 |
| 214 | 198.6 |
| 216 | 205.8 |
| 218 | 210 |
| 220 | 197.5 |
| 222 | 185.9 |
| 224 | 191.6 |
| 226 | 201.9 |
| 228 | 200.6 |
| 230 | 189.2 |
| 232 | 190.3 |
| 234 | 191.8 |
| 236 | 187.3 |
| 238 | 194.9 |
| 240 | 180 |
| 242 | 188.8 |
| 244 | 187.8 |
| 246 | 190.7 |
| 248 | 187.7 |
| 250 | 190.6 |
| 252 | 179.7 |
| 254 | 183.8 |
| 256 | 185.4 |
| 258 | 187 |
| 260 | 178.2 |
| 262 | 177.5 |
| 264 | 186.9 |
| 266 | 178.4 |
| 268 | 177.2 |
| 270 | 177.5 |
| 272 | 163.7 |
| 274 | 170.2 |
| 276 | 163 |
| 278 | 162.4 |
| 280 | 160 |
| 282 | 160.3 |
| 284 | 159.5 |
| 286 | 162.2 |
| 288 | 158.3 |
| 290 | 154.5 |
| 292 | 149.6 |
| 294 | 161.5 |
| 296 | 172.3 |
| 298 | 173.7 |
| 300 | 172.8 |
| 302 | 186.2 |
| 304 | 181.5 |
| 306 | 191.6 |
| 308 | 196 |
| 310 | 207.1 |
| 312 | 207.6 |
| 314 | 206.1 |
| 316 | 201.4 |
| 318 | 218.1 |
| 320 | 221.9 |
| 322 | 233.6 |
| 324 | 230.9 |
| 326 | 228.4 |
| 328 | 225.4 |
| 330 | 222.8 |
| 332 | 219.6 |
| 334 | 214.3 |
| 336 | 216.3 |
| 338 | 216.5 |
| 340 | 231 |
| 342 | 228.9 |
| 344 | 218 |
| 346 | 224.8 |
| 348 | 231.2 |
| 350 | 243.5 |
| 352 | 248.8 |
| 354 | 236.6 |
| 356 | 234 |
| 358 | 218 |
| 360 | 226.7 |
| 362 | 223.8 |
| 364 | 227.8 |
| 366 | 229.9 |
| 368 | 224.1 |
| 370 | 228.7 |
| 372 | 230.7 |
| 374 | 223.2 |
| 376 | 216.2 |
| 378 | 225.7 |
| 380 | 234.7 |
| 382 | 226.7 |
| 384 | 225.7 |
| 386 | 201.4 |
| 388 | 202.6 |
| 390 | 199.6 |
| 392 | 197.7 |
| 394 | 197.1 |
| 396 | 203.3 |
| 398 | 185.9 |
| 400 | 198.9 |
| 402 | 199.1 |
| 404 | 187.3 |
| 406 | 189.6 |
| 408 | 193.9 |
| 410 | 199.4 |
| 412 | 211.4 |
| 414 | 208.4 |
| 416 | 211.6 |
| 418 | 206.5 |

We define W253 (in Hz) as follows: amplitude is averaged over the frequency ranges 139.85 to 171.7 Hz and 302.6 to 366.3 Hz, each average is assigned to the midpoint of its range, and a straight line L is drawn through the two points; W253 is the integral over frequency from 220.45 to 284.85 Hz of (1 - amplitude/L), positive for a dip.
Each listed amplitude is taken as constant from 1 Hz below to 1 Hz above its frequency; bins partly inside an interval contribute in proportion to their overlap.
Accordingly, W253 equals 7.1 Hz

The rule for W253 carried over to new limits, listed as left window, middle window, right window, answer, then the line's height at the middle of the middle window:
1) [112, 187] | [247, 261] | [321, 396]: 1.4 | 205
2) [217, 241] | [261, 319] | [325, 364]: 9.4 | 211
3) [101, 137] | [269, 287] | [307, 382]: 4.0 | 212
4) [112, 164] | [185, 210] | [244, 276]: -4.0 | 182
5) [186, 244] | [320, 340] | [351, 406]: -1.1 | 212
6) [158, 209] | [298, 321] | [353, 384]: 2.1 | 218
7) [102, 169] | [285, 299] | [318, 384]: 3.5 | 215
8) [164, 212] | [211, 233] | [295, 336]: 0.7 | 203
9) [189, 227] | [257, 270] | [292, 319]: 1.1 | 197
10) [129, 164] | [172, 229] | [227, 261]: -4.9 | 187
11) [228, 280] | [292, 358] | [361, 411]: -4.6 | 198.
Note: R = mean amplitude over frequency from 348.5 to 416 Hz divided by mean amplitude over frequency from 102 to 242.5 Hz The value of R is 1.1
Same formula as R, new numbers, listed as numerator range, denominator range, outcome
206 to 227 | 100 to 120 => 1.08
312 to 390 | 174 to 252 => 1.12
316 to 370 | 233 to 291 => 1.28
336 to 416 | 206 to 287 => 1.17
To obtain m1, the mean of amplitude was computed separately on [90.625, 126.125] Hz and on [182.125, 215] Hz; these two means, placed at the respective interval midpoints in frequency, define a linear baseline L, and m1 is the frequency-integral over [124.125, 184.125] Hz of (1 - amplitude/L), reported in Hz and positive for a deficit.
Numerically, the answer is 3.3 Hz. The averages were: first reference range 186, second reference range 208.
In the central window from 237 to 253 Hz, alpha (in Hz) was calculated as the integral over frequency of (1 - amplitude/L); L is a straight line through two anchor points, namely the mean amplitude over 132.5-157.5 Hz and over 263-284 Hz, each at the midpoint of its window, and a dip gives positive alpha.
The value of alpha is -1.3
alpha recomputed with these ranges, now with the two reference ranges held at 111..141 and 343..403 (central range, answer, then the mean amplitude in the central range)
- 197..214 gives -1.2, 209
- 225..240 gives 0.4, 193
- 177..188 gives -0.3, 197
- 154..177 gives 0.7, 183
